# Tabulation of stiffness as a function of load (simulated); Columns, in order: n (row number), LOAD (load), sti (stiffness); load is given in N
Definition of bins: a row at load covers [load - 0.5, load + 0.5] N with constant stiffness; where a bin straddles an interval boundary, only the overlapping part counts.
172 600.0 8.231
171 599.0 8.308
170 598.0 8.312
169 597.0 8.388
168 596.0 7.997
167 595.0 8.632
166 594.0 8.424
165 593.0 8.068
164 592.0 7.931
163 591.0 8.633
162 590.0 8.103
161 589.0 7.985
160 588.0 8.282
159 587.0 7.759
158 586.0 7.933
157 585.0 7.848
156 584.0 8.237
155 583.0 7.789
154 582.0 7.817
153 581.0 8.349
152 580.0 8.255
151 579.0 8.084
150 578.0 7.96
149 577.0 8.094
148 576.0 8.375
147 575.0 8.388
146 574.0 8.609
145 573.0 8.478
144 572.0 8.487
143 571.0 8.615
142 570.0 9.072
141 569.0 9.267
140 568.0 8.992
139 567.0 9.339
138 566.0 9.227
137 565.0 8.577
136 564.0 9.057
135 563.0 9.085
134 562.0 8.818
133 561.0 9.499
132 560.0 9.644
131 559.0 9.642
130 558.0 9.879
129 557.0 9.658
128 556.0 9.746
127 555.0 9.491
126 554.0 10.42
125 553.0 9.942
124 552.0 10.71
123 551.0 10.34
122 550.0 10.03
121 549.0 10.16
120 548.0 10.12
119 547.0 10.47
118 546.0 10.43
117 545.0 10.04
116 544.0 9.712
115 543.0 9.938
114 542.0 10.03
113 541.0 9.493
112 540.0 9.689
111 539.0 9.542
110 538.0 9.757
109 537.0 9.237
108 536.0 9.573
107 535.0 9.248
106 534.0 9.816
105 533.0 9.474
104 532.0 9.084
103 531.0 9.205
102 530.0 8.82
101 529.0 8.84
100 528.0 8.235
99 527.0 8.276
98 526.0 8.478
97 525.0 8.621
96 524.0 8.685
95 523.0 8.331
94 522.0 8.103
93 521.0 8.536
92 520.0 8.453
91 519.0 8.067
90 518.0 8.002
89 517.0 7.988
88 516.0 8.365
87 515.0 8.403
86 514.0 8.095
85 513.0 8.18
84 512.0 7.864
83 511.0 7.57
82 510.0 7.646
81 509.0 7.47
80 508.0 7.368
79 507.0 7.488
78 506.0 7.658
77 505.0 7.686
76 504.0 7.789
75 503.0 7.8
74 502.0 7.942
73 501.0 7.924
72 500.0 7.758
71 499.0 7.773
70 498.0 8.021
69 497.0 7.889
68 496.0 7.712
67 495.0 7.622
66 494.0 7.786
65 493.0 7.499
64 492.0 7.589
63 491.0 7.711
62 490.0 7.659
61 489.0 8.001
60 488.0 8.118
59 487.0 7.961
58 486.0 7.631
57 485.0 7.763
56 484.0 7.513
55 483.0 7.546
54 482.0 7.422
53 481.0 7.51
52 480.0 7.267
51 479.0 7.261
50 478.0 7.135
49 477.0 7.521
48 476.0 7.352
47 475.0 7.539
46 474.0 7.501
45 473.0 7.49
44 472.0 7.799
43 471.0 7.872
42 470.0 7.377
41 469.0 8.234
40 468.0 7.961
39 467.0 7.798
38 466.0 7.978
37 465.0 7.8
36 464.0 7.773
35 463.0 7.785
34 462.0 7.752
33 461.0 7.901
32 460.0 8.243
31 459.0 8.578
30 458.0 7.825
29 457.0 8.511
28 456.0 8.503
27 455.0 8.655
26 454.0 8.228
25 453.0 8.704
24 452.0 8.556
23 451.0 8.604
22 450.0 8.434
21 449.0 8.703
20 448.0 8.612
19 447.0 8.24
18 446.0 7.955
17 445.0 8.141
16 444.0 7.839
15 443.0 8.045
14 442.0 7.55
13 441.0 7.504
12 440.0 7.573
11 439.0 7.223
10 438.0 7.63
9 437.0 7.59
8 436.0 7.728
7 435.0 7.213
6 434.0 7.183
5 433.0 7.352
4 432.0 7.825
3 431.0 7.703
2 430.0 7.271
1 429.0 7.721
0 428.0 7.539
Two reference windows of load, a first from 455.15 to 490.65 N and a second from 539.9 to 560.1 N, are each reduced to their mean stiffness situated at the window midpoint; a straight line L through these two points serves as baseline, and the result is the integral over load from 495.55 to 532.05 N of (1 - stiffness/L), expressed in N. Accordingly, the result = 3.5 N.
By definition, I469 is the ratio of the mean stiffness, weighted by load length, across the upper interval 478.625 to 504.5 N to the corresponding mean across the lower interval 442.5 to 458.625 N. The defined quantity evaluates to 0.92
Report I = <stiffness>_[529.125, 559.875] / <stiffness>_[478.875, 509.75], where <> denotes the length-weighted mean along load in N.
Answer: 1.3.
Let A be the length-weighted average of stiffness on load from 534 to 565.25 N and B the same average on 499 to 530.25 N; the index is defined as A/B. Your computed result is 1.2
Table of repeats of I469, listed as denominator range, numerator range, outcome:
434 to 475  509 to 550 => 1.12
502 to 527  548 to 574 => 1.18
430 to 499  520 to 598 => 1.15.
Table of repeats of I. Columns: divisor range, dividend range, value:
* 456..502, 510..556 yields 1.18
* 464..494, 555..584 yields 1.15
